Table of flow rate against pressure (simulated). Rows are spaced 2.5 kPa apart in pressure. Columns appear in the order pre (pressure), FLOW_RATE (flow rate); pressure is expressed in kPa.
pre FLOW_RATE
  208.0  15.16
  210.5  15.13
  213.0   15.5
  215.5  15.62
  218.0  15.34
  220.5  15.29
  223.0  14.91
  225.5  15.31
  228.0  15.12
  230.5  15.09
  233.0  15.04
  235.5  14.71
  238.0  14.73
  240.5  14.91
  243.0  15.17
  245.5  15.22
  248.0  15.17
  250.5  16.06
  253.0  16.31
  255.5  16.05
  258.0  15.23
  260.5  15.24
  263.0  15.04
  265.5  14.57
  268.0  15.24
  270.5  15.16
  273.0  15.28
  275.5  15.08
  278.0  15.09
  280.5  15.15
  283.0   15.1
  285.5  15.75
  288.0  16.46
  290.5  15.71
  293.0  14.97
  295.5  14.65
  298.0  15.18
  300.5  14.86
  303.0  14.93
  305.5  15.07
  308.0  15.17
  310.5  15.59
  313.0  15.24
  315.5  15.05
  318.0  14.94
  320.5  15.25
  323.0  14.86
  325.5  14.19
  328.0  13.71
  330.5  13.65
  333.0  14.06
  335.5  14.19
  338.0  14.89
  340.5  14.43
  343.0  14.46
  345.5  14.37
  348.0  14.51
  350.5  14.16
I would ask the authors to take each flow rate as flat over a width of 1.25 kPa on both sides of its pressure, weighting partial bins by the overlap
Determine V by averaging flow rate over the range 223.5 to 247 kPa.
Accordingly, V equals 15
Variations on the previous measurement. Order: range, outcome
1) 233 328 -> 15.2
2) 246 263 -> 15.6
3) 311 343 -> 14.6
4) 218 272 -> 15.2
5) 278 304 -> 15.3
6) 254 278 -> 15.2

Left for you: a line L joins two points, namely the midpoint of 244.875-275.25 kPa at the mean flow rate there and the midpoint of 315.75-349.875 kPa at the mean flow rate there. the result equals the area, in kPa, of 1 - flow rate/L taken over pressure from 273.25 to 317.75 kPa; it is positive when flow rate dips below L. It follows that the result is -0.9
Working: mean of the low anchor 15.4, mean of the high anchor 14.4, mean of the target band 15.2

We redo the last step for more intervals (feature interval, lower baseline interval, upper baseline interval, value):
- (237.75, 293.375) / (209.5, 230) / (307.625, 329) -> -0.9 kPa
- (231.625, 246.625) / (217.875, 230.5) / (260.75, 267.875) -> 0.1 kPa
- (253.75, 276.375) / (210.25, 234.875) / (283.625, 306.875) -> 0.0 kPa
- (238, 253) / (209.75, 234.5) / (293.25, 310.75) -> -0.2 kPa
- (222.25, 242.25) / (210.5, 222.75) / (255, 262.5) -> 0.5 kPa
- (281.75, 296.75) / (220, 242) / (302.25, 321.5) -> -0.3 kPa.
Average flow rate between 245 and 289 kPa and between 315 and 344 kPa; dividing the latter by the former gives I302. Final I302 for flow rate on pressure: 0.9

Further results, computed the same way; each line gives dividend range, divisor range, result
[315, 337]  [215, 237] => 0.95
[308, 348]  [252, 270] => 0.95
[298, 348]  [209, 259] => 0.96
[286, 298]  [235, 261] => 1.00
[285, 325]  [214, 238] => 1.00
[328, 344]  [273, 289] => 0.92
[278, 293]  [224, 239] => 1.04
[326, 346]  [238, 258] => 0.92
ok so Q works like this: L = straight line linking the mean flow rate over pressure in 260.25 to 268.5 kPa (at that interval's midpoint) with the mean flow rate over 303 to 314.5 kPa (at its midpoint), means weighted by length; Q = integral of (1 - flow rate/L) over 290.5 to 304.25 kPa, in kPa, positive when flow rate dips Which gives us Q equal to 0.2 kPa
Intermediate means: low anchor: 15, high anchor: 15.2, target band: 15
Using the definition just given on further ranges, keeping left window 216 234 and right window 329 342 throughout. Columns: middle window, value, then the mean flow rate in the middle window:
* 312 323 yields -0.53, 15.1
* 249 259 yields -0.66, 15.9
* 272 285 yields -0.40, 15.2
